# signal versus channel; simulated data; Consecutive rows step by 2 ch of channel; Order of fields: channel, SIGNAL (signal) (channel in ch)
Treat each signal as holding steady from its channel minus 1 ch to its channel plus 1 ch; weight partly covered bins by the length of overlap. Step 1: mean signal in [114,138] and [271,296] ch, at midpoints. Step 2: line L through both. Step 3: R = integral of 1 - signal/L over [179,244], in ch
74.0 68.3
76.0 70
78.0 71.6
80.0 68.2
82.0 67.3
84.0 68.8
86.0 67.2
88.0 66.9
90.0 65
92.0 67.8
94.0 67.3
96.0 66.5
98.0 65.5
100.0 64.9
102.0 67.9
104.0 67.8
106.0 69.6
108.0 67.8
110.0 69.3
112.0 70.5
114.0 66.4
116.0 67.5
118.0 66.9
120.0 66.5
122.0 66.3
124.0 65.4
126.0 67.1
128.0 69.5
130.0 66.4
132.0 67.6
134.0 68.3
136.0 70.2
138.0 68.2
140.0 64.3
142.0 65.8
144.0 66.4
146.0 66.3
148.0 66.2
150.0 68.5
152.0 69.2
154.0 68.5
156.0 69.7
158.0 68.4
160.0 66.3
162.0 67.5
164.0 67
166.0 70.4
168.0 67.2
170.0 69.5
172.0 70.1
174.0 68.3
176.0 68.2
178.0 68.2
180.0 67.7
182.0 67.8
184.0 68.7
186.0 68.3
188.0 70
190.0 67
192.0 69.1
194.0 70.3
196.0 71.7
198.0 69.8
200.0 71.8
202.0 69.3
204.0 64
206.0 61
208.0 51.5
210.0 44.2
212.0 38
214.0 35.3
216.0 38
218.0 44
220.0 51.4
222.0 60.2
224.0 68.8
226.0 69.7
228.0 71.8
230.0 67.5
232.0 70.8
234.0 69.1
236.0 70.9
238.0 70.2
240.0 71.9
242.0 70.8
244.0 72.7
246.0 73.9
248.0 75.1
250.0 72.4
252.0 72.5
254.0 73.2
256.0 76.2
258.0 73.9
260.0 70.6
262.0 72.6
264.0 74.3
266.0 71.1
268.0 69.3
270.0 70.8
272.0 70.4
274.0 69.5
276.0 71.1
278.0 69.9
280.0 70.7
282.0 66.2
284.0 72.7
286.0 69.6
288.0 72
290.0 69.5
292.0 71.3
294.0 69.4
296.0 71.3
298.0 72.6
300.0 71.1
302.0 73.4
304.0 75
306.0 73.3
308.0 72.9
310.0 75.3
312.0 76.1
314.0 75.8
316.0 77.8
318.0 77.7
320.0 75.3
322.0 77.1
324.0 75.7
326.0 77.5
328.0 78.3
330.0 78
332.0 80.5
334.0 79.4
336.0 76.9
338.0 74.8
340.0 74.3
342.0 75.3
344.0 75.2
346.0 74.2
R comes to 5.3 ch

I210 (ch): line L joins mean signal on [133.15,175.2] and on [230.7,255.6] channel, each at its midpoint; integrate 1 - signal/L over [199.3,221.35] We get 5.9 ch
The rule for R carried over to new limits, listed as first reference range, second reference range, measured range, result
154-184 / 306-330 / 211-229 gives 4.6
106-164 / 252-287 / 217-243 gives 1.6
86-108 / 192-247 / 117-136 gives -0.4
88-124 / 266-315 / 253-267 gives -0.4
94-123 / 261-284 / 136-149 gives 0.3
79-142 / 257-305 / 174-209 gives 0.9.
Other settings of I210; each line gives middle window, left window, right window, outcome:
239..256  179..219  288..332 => -1.6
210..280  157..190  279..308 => 3.7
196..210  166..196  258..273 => 1.2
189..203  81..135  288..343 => 0.1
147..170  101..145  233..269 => 0.2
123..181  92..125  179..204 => 0.4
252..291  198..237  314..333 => -1.7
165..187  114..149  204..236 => -2.4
